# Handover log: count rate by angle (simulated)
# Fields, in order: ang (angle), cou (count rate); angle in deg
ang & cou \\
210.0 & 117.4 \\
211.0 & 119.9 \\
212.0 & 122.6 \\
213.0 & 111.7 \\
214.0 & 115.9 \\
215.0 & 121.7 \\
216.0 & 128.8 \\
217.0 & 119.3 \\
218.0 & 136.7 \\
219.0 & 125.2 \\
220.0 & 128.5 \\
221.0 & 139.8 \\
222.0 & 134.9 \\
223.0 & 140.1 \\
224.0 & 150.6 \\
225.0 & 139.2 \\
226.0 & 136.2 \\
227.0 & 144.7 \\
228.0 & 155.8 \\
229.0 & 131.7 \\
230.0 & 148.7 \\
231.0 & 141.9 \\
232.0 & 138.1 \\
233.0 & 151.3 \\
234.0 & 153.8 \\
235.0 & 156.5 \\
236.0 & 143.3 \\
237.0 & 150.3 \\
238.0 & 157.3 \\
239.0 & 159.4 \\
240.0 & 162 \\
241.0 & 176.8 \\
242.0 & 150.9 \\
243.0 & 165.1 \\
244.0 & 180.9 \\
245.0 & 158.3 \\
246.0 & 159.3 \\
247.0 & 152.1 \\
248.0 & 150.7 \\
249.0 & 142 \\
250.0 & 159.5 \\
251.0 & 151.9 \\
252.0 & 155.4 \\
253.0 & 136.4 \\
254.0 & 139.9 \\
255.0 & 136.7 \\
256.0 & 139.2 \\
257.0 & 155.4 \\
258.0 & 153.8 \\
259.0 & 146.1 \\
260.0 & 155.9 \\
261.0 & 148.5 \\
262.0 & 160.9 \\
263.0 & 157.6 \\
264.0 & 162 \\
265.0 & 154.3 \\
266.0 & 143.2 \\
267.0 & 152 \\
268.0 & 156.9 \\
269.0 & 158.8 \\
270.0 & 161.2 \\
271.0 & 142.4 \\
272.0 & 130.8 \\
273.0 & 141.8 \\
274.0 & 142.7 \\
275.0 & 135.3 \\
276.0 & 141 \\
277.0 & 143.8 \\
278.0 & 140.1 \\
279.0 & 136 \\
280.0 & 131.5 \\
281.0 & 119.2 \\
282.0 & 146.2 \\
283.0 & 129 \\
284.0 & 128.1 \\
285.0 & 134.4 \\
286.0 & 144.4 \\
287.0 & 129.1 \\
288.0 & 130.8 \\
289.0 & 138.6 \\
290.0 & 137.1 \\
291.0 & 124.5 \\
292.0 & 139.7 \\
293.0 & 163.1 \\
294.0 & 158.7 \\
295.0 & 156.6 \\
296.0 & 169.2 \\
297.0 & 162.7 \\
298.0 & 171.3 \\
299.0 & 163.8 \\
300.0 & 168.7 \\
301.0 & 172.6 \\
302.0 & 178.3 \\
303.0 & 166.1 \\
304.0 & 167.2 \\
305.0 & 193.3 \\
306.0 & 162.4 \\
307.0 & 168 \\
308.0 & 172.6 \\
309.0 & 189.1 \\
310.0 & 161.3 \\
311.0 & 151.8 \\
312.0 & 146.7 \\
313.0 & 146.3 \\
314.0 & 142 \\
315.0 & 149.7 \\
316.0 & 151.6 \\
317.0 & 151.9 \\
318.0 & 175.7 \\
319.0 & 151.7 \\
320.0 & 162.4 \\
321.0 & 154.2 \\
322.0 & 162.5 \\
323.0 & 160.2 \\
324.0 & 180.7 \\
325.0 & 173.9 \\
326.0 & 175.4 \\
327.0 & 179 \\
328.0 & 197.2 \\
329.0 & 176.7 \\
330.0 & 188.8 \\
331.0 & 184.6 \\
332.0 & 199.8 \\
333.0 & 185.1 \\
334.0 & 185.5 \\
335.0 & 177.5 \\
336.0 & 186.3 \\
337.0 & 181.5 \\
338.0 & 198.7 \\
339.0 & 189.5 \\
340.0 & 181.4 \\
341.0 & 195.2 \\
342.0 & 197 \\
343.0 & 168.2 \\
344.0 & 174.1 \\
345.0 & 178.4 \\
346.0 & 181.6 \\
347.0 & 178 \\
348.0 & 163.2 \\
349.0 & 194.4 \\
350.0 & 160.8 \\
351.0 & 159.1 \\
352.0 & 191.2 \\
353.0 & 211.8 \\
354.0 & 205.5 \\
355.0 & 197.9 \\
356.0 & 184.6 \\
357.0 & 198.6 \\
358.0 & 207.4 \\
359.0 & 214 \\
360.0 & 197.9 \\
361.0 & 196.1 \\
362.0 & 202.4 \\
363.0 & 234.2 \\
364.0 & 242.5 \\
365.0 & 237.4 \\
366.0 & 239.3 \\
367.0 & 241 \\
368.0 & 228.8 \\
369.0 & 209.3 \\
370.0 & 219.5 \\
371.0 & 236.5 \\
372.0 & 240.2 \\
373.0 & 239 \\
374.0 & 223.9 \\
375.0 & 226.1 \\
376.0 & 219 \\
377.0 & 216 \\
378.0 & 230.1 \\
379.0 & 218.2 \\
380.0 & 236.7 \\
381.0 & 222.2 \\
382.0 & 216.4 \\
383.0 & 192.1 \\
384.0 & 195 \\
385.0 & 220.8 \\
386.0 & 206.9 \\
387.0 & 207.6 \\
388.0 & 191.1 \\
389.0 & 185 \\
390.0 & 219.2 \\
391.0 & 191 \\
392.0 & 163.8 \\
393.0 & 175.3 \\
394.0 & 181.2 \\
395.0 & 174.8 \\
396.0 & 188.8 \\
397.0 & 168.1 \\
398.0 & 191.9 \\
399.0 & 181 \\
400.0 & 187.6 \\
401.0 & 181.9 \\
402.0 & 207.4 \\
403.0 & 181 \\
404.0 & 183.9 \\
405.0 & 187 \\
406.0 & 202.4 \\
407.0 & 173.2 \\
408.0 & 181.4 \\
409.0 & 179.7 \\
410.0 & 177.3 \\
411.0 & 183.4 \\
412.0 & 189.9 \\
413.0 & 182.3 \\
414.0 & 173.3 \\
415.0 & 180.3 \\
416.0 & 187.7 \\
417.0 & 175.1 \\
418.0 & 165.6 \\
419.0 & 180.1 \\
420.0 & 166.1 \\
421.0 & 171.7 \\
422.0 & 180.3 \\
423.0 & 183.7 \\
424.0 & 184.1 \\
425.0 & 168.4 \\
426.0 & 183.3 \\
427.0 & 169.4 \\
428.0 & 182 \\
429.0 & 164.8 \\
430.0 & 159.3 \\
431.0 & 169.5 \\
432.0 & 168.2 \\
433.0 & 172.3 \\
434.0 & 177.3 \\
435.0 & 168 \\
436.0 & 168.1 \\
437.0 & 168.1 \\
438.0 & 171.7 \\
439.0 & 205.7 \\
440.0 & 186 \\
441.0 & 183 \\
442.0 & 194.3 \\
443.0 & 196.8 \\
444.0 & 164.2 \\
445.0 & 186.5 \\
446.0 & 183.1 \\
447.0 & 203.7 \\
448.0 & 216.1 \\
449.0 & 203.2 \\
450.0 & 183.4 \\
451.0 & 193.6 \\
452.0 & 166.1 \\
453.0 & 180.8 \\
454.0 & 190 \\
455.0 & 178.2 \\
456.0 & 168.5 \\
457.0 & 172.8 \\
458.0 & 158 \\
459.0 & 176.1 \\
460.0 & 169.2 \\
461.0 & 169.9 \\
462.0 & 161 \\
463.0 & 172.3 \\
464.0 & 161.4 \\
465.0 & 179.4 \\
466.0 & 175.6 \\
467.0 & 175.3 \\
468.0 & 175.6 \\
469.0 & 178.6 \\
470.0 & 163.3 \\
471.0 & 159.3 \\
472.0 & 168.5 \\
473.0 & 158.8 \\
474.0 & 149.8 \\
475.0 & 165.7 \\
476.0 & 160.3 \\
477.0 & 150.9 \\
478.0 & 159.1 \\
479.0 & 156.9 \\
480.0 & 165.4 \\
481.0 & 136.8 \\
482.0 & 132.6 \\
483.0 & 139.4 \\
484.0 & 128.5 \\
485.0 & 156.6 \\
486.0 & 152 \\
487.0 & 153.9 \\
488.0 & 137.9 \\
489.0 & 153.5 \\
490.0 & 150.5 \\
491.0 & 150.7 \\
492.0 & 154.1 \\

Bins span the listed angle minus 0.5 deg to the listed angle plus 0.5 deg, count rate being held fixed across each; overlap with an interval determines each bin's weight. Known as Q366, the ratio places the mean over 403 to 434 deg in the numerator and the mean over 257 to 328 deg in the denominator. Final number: 1.15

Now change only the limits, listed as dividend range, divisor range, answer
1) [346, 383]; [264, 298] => 1.47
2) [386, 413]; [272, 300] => 1.30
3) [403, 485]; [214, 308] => 1.17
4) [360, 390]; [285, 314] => 1.39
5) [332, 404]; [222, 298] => 1.35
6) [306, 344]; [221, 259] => 1.15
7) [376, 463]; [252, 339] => 1.17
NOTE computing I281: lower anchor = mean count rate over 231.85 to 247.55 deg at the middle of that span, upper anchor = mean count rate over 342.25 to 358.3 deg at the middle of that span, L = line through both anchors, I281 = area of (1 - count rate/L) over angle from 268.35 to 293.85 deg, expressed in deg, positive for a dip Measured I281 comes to 4.3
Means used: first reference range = 158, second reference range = 185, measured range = 139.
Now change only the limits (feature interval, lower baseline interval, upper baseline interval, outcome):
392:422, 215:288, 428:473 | -1.95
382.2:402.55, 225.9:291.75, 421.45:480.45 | -3.02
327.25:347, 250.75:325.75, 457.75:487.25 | -3.95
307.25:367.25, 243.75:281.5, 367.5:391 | 2.84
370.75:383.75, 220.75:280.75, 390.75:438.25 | -3.95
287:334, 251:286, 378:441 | -2.21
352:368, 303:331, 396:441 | -3.89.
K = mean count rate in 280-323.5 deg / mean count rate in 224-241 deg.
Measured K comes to 1.04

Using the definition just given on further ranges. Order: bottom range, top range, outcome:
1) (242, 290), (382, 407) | 1.30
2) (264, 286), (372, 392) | 1.50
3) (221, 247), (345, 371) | 1.35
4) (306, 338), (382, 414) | 1.11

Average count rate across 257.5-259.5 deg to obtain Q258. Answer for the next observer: 150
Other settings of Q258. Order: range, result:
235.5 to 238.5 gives 150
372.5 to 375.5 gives 230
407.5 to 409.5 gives 181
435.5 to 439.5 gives 178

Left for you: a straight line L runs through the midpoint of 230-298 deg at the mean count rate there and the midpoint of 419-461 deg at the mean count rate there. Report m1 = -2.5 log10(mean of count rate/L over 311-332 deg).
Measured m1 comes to -0.05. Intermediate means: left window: 148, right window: 179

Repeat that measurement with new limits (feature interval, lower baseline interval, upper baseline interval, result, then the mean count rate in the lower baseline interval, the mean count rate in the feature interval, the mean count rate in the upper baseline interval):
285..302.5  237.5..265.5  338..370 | 0.13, 155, 153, 199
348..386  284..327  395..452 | -0.24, 158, 213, 181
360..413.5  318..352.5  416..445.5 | -0.15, 179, 204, 177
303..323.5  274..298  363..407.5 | -0.01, 142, 161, 207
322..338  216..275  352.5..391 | 0.07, 148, 182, 216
